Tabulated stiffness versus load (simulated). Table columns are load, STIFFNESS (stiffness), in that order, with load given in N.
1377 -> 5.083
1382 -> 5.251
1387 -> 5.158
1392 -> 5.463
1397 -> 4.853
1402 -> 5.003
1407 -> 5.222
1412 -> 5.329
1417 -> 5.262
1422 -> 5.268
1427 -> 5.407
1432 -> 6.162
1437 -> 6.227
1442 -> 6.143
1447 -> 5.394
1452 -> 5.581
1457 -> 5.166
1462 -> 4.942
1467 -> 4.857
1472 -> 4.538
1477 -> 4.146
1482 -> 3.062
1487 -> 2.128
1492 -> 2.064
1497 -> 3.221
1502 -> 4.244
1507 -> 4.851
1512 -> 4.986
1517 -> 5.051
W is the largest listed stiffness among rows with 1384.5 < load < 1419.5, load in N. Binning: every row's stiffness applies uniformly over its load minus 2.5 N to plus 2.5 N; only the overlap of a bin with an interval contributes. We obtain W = 5.463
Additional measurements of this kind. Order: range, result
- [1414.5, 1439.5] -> 6.227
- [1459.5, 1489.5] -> 4.942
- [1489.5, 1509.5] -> 4.851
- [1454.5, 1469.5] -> 5.166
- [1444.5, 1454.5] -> 5.581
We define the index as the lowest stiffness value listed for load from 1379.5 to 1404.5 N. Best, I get 4.853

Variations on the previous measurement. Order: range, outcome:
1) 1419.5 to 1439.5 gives 5.268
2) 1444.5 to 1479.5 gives 4.146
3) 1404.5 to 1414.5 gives 5.222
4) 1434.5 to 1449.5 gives 5.394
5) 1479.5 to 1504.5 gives 2.064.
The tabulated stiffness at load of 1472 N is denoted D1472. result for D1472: 4.538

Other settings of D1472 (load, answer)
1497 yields 3.221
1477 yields 4.146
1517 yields 5.051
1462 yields 4.942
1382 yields 5.251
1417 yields 5.262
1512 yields 4.986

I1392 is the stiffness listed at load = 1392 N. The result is 5.463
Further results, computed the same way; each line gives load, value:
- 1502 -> 4.244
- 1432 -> 6.162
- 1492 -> 2.064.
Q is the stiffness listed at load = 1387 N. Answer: 5.158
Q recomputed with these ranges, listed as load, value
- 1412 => 5.329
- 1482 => 3.062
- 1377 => 5.083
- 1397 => 4.853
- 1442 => 6.143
